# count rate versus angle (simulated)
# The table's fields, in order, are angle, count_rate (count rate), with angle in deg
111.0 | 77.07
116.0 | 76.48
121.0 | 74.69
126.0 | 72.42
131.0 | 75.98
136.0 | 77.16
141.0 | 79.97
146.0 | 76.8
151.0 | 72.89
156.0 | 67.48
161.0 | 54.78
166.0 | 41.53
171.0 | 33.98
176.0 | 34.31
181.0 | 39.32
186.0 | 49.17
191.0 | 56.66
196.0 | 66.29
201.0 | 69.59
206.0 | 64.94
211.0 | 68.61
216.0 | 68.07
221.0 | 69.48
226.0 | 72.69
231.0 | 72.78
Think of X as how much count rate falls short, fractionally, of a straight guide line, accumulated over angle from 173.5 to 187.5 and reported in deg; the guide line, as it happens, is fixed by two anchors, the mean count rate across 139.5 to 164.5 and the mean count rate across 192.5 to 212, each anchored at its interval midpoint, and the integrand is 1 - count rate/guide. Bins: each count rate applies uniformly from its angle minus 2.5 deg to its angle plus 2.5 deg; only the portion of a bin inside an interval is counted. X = 5.6 deg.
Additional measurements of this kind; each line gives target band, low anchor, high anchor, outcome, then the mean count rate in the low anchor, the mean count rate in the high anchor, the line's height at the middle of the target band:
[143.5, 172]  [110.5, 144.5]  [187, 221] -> 5.13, 76.2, 65.2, 71.9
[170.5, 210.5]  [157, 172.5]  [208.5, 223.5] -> 3.35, 46.4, 68.7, 57.6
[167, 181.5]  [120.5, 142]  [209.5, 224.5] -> 7.30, 75.9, 69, 72.4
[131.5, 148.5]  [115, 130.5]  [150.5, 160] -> -1.71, 74.5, 67.2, 70.6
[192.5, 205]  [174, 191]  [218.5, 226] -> -2.79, 43.4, 70.5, 54.5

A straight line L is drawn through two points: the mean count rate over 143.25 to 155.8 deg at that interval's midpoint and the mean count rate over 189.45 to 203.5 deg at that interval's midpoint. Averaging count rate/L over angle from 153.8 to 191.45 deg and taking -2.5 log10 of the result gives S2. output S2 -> 0.43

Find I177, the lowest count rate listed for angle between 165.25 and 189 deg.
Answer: 33.98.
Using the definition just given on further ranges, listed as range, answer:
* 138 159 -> 67.48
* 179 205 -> 39.32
